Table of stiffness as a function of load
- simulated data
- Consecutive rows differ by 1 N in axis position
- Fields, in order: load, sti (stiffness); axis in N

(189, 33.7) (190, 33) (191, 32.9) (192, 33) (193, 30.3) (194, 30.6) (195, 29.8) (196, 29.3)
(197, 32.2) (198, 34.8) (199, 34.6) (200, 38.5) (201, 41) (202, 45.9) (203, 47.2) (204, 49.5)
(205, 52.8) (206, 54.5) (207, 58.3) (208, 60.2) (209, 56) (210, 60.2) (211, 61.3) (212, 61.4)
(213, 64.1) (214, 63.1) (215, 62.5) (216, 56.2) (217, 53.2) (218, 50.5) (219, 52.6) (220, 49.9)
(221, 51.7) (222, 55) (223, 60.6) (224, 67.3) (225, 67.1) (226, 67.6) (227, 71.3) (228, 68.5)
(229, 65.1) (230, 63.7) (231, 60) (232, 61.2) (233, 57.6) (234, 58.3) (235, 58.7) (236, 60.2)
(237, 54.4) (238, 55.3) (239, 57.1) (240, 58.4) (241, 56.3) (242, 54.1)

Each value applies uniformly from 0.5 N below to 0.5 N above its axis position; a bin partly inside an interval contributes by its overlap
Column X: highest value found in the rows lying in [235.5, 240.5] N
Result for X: 60.2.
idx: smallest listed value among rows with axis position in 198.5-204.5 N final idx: 34.6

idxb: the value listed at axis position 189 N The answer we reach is 33.7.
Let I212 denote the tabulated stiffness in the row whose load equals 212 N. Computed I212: 61.4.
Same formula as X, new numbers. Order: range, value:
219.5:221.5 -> 51.7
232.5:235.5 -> 58.7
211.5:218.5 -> 64.1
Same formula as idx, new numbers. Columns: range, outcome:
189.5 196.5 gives 29.3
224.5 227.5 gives 67.1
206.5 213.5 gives 56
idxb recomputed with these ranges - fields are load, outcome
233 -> 57.6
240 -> 58.4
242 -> 54.1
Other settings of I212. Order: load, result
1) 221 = 51.7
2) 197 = 32.2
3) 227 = 71.3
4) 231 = 60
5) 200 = 38.5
